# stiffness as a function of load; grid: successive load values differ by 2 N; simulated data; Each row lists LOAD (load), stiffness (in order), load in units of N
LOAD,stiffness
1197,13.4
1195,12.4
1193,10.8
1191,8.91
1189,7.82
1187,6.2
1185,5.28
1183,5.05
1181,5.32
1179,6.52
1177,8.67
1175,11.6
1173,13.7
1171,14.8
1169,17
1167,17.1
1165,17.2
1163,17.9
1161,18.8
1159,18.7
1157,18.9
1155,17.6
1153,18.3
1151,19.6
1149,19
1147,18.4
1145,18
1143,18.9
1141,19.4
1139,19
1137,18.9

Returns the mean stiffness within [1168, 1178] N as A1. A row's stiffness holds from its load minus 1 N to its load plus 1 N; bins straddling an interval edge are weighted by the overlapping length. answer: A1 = 13.2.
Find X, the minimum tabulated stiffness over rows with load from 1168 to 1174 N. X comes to 13.7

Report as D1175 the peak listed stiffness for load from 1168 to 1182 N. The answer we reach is 17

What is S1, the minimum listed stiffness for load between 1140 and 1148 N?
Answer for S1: 18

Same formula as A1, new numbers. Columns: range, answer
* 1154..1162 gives 18.5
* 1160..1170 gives 17.6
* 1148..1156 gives 18.6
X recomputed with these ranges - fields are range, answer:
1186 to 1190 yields 6.2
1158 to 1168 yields 17.1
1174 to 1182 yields 5.32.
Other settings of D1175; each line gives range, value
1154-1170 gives 18.9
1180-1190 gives 7.82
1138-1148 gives 19.4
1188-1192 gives 8.91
